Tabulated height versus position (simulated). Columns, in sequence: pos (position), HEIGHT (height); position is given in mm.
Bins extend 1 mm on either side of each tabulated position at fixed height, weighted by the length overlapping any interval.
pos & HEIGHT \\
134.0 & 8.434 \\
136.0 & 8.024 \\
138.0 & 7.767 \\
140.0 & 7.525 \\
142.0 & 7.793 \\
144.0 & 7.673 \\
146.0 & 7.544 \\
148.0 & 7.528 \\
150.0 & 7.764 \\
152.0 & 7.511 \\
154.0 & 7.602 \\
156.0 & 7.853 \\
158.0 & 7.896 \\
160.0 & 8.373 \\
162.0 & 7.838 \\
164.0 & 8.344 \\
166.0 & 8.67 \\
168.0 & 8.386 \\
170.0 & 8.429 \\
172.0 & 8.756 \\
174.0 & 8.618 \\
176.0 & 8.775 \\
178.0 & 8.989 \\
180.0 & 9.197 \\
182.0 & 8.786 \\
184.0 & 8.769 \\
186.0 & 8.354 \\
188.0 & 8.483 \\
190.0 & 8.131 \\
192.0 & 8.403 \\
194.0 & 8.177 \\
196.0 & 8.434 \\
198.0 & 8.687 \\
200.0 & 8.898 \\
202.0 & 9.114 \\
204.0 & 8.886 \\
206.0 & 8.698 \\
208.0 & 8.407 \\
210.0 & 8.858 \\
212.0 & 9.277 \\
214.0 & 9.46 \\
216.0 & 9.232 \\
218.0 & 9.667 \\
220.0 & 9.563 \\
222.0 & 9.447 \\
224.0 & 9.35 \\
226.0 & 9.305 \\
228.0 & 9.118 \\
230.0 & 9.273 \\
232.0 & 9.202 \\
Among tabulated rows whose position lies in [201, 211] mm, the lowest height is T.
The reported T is 8.407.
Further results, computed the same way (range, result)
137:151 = 7.525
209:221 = 8.858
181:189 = 8.354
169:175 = 8.429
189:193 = 8.131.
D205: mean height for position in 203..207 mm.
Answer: 8.79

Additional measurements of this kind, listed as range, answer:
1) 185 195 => 8.31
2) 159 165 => 8.19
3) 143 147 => 7.61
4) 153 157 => 7.73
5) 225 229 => 9.21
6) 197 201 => 8.79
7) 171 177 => 8.72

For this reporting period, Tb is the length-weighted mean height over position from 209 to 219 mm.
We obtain 9.3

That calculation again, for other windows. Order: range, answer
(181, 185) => 8.78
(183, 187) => 8.56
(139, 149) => 7.61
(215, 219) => 9.45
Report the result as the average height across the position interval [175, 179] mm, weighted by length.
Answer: 8.88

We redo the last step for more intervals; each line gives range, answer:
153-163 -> 7.91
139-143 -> 7.66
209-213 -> 9.07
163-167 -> 8.51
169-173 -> 8.59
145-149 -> 7.54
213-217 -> 9.35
